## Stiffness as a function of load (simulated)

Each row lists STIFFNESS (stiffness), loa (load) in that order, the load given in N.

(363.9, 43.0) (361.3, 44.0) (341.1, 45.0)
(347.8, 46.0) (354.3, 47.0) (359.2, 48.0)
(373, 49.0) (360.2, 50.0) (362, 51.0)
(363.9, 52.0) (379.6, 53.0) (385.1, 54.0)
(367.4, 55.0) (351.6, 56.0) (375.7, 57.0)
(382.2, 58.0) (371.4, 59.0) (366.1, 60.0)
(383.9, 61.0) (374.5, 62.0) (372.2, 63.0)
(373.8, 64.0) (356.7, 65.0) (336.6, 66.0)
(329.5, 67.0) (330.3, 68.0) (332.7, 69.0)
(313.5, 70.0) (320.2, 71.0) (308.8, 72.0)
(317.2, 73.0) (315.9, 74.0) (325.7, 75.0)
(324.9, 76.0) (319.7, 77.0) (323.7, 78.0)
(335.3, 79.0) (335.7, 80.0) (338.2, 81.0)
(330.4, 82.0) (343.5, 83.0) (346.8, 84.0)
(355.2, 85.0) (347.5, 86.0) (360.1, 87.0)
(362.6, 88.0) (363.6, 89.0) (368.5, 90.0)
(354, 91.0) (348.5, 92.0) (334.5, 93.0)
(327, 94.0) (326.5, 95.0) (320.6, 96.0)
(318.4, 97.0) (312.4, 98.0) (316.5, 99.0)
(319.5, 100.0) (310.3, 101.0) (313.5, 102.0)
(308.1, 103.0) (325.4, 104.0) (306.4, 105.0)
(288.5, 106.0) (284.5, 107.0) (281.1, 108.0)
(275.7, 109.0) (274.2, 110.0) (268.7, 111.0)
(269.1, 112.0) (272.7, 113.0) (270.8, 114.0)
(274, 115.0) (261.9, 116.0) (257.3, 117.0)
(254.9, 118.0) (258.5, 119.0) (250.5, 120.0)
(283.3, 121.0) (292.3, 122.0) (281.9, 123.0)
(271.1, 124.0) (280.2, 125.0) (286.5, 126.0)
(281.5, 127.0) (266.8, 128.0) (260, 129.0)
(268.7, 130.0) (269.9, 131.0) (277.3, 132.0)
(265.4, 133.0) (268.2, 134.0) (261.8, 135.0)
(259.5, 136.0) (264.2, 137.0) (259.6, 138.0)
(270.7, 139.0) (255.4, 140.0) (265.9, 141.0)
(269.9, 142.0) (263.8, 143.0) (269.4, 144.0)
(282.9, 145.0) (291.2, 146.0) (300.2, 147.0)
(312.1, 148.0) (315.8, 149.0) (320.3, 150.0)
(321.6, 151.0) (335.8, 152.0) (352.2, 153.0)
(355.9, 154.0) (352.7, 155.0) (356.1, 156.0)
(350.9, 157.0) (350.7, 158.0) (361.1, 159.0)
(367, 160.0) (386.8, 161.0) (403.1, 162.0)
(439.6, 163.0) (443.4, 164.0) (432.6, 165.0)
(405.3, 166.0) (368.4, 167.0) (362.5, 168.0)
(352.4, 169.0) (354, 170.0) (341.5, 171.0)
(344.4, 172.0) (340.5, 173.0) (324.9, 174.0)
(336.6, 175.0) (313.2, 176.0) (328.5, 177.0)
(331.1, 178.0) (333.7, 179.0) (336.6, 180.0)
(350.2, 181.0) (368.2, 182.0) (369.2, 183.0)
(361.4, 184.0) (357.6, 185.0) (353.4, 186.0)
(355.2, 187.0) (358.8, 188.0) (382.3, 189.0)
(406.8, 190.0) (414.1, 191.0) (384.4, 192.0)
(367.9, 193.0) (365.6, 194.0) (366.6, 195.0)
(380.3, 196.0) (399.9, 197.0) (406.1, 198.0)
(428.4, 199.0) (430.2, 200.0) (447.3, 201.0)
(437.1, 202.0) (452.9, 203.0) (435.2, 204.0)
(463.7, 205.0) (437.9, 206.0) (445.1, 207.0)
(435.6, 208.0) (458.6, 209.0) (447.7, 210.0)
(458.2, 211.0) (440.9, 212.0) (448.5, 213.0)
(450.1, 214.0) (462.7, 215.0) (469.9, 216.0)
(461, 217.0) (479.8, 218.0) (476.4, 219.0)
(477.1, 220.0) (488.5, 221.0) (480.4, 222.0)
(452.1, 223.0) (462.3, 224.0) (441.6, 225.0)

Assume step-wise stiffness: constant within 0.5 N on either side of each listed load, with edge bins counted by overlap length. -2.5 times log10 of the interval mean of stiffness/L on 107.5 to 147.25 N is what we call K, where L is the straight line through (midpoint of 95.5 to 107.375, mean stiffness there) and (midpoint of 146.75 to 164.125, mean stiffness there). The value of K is 0.22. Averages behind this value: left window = 311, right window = 356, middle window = 271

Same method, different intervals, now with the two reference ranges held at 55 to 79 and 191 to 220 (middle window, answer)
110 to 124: 0.36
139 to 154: 0.31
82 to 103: 0.07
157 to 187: 0.14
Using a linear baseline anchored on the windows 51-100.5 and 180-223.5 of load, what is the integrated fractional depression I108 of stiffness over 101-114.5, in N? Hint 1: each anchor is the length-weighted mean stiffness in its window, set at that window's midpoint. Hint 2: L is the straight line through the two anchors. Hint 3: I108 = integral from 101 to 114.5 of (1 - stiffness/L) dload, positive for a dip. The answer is 2.8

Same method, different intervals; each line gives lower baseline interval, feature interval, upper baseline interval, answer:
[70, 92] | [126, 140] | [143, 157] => 2.4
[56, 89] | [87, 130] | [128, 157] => 2.7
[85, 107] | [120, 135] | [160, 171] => 3.5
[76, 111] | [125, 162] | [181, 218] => 6.7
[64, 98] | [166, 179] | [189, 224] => 2.1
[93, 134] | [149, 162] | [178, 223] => -0.1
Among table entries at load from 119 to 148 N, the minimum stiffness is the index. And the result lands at 250.5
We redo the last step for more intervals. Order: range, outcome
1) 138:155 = 255.4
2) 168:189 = 313.2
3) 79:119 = 254.9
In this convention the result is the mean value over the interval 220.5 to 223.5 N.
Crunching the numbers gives 474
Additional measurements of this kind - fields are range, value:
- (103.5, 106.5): 307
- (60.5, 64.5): 376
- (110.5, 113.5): 270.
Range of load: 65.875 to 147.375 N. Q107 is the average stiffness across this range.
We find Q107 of 300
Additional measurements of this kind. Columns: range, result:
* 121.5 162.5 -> 301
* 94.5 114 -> 299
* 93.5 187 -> 313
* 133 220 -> 369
